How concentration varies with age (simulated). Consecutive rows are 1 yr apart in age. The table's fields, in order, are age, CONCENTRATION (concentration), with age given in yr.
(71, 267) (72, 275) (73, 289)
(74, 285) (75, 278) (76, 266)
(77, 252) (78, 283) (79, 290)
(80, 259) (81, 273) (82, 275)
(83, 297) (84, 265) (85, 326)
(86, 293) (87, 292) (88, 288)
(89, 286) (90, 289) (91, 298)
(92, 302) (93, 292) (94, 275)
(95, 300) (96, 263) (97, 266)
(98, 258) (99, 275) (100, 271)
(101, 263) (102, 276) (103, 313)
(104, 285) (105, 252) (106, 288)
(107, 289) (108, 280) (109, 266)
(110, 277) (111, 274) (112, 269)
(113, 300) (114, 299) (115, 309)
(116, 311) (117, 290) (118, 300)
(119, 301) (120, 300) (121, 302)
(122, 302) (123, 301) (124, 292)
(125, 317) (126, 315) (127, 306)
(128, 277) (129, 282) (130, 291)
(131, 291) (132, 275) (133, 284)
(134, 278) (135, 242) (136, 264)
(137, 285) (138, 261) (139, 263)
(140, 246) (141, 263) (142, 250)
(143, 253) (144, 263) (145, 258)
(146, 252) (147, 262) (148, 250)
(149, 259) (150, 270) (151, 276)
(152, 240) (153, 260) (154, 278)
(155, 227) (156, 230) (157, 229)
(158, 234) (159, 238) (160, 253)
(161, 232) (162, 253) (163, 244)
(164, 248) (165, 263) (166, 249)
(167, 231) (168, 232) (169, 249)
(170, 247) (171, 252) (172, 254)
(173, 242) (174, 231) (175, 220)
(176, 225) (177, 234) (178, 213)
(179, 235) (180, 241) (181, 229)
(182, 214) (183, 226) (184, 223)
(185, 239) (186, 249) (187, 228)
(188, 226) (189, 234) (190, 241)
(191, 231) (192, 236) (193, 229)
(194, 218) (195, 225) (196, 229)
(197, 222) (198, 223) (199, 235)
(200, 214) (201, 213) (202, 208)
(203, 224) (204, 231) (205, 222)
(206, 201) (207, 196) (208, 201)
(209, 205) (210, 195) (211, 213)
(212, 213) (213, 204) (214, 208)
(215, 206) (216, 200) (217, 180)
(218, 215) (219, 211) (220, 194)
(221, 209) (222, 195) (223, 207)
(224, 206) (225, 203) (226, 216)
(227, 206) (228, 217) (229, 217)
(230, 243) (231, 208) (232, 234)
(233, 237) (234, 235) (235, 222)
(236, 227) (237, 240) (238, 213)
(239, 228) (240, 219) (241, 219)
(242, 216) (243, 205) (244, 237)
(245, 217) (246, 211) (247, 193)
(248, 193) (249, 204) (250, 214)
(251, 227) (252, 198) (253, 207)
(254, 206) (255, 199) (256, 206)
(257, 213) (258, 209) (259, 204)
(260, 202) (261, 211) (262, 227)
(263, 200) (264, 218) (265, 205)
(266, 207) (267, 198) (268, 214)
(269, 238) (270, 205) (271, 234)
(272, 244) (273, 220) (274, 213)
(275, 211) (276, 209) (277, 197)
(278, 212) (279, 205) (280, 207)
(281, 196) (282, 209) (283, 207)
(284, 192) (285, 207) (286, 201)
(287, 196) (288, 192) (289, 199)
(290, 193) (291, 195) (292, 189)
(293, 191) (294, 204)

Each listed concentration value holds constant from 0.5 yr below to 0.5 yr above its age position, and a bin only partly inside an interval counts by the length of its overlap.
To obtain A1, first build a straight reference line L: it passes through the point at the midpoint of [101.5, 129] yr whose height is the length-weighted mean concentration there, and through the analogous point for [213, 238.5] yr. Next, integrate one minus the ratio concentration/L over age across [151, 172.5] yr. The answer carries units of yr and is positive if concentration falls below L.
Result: 1.1 yr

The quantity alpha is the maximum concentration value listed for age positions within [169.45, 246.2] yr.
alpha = 254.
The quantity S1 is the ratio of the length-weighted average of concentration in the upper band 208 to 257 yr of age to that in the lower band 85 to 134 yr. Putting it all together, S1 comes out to 0.7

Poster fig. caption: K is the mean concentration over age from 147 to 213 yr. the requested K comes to 233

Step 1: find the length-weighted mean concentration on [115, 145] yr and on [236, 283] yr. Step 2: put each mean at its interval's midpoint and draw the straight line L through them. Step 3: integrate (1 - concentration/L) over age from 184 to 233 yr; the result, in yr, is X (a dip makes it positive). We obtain 4.8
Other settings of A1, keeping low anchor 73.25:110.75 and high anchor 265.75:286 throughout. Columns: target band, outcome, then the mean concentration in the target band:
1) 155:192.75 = 2.0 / 236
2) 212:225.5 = 1.7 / 203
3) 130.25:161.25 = 0.4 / 257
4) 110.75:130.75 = -2.0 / 297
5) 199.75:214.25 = 1.7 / 210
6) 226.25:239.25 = 0.1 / 225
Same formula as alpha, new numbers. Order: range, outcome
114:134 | 317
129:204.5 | 291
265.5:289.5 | 244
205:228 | 222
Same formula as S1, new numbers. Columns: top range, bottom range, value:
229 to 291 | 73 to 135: 0.74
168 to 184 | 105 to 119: 0.81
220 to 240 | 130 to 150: 0.83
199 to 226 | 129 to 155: 0.79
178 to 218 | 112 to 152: 0.78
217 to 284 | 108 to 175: 0.80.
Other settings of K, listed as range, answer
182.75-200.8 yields 229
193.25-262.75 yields 213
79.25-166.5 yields 275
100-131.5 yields 291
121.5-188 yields 255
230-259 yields 216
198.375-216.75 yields 210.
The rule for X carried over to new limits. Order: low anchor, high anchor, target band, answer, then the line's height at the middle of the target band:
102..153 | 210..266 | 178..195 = 0.89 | 243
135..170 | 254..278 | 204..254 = 2.84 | 225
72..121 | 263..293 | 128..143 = -0.10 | 267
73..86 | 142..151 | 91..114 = -0.58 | 273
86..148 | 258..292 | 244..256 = 0.65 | 219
